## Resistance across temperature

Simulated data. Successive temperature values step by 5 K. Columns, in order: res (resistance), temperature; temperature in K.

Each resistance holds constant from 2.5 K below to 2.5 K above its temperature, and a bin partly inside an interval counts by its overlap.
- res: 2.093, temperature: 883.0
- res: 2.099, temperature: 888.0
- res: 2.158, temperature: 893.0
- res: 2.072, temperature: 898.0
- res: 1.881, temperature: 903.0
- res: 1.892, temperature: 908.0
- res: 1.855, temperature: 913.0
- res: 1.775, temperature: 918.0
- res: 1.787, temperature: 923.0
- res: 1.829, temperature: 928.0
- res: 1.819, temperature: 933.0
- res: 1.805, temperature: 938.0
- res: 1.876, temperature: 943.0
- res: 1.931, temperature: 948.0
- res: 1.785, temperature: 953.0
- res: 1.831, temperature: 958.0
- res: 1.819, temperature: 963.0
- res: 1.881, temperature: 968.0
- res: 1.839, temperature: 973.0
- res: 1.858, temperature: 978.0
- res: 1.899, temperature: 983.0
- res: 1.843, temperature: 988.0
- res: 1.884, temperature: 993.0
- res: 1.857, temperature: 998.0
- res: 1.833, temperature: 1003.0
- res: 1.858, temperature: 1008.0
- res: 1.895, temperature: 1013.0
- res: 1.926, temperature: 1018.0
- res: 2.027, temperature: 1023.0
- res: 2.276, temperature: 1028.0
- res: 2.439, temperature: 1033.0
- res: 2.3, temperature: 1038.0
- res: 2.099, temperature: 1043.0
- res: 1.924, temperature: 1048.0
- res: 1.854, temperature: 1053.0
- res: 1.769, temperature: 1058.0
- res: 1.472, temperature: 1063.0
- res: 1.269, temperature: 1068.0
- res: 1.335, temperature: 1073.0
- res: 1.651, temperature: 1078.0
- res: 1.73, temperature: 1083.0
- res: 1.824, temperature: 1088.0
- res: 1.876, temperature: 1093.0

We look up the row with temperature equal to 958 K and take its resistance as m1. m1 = 1.831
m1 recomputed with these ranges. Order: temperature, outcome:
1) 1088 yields 1.824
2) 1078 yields 1.651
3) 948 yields 1.931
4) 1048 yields 1.924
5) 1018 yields 1.926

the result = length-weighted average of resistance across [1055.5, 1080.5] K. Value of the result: 1.5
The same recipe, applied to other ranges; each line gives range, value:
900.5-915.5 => 1.88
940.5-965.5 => 1.85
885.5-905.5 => 2.05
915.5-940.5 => 1.8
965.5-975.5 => 1.86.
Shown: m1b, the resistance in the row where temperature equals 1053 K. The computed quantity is 1.854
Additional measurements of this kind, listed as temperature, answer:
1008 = 1.858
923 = 1.787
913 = 1.855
